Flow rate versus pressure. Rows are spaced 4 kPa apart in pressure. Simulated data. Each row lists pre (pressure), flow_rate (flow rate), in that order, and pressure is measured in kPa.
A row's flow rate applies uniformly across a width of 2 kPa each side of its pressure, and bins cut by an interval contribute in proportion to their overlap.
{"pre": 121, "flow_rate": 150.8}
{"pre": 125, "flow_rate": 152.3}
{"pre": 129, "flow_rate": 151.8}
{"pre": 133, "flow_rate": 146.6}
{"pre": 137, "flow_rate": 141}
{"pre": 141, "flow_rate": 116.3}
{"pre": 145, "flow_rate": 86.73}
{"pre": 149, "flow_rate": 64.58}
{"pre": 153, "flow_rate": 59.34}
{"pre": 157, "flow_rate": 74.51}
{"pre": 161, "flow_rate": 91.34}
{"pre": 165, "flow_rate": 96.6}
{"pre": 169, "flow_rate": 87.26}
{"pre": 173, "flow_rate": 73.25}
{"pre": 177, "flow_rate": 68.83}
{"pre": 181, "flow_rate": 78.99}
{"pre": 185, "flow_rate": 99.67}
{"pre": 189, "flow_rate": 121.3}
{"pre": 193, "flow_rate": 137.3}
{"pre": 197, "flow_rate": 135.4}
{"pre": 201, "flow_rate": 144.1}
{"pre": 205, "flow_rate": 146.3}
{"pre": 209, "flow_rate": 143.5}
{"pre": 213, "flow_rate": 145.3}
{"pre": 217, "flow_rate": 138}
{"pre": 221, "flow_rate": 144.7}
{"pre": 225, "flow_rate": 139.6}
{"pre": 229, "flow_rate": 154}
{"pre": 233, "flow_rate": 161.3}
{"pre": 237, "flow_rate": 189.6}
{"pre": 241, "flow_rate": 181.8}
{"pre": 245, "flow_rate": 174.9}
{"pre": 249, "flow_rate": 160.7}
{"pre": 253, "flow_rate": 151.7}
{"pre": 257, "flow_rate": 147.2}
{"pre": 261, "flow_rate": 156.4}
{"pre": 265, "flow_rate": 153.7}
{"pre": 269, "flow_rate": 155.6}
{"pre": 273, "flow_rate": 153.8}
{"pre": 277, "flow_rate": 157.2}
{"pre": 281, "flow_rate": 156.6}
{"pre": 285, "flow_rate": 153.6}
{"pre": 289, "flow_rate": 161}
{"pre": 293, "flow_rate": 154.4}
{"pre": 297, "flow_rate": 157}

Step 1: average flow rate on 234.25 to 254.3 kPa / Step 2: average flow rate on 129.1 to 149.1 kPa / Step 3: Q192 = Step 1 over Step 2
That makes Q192 1.4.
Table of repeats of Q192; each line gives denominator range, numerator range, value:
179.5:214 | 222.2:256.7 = 1.27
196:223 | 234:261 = 1.17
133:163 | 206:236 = 1.57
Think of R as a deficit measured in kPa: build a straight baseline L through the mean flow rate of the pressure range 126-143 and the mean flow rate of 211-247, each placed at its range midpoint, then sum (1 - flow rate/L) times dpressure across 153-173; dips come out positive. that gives 8.6 kPa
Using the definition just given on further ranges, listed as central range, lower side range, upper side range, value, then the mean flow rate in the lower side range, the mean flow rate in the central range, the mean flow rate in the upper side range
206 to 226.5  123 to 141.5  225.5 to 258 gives 2.2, 144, 142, 165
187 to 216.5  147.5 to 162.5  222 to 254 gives -3.7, 72.1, 139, 164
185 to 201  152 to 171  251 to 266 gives -3.5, 83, 129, 152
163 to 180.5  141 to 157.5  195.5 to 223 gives 3.3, 76.5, 81.3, 143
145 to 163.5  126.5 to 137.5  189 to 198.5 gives 8.8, 147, 74.6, 133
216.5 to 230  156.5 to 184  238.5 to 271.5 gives -1.3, 82.6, 144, 161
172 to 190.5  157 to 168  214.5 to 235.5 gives 3.4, 89.8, 88.3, 148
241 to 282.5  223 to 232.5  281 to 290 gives -1.2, 149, 158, 157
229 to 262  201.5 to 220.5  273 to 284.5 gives -3.4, 143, 165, 156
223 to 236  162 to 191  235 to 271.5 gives -1.3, 89.5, 155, 163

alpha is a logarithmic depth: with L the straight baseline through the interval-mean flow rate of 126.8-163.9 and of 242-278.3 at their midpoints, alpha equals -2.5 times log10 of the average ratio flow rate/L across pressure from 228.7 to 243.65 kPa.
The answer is -0.19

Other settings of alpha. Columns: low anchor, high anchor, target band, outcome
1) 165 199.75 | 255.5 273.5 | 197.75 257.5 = -0.192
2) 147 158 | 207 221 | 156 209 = -0.028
